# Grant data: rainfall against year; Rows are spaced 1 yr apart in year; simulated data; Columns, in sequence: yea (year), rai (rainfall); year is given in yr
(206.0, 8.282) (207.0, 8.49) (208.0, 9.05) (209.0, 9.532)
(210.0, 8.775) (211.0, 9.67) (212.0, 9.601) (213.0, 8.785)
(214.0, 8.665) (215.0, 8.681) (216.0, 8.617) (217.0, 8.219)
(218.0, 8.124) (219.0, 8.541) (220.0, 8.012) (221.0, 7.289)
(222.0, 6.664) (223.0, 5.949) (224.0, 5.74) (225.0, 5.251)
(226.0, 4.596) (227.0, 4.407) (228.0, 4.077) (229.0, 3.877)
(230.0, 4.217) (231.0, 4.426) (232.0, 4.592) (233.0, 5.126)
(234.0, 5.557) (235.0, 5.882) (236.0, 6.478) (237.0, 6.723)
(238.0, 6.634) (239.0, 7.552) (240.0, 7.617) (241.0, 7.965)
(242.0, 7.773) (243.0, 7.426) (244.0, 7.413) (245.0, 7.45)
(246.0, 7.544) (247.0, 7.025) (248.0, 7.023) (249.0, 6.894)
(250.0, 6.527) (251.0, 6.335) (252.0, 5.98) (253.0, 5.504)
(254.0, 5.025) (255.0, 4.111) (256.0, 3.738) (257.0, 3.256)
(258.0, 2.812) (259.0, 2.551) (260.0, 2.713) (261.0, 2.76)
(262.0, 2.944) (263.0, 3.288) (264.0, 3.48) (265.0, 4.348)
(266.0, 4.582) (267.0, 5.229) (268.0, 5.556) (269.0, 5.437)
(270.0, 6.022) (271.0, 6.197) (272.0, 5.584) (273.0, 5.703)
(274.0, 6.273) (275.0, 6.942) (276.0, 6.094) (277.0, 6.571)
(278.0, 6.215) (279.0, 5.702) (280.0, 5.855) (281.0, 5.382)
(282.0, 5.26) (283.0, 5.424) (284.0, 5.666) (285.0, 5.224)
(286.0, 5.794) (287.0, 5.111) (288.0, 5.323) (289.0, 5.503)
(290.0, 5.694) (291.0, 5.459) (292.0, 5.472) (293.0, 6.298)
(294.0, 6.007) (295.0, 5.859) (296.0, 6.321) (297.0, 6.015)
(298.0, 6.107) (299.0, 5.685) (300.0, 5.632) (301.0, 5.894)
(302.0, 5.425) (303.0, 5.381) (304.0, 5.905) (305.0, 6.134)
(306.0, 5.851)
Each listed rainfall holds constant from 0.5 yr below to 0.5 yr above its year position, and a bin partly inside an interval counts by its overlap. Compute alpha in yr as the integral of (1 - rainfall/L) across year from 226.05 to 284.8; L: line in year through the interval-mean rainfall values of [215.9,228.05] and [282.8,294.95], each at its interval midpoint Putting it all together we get 5.8 yr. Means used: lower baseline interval 6.6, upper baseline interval 5.6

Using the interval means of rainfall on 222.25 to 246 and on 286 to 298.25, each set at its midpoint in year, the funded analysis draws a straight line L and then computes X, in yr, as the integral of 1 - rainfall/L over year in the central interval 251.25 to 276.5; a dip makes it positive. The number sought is 5.18 yr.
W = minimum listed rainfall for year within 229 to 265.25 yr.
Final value 2.551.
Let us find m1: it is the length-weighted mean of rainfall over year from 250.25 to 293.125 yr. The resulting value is 5.08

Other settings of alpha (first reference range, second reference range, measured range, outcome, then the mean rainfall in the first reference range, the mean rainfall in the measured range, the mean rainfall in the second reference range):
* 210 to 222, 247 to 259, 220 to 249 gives 2.0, 8.49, 6.2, 5.17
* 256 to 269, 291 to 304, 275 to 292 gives -2.5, 3.7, 5.68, 5.83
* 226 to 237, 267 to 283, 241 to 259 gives -2.2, 4.94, 5.95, 5.88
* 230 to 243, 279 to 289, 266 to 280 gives -0.6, 6.32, 5.91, 5.46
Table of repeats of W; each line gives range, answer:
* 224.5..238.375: 3.877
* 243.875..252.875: 5.98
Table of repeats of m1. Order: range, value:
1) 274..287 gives 5.83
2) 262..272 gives 4.84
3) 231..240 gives 6.06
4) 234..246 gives 7.12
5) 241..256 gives 6.53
